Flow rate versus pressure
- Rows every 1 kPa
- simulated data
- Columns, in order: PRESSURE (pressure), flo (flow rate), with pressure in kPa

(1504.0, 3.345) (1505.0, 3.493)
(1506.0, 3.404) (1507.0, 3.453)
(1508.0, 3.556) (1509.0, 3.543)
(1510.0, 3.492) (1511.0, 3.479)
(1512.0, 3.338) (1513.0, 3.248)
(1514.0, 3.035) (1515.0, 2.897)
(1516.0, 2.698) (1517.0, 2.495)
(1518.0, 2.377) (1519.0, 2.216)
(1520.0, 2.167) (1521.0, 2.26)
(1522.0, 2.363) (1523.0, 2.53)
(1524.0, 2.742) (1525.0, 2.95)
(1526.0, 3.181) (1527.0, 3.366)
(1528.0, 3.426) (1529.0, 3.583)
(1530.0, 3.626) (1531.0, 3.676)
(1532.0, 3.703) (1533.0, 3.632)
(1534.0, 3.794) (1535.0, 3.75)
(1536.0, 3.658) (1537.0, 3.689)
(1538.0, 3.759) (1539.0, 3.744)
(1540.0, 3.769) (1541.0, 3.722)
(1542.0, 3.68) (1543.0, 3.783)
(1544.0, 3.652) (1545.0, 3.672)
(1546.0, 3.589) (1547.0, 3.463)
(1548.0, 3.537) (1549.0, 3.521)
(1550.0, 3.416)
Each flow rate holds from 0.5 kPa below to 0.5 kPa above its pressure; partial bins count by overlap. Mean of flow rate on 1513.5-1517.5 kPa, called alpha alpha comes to 2.78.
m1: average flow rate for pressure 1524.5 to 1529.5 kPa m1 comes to 3.3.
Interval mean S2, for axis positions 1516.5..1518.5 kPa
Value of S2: 2.44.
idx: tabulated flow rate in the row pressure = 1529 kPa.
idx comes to 3.583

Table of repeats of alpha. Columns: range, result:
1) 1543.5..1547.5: 3.59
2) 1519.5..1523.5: 2.33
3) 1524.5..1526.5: 3.07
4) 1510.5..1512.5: 3.41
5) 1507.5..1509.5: 3.55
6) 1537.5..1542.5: 3.73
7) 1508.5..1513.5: 3.42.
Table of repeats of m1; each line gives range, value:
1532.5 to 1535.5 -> 3.73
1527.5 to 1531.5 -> 3.58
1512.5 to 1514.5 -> 3.14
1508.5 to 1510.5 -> 3.52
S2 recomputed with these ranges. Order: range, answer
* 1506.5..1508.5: 3.5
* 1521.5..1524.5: 2.54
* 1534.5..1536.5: 3.7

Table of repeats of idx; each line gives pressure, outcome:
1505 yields 3.493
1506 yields 3.404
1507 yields 3.453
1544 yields 3.652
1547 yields 3.463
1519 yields 2.216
